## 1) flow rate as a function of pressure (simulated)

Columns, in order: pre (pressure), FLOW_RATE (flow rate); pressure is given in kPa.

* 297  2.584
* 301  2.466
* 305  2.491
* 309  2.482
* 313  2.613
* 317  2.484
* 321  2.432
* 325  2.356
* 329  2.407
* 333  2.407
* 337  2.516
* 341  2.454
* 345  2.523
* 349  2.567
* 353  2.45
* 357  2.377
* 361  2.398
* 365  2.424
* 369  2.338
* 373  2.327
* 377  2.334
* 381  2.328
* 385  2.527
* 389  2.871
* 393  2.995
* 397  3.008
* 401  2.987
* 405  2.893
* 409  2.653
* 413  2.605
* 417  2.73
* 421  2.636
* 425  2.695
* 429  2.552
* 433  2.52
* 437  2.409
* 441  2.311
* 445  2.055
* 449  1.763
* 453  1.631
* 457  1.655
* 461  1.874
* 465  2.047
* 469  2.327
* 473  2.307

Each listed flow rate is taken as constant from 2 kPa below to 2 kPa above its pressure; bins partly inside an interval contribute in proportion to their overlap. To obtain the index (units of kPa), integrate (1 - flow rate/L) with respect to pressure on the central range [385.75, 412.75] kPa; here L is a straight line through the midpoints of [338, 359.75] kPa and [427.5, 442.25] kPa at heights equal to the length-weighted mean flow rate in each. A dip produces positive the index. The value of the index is -4.43 kPa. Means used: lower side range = 2.47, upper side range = 2.45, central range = 2.86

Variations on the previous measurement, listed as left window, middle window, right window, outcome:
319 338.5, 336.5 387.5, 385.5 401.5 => 4.6 kPa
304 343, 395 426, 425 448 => -5.0 kPa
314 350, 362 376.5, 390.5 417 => 1.6 kPa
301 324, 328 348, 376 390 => 0.2 kPa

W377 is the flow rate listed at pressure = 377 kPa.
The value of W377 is 2.334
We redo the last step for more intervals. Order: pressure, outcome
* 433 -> 2.52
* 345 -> 2.523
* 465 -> 2.047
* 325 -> 2.356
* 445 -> 2.055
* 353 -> 2.45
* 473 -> 2.307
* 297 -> 2.584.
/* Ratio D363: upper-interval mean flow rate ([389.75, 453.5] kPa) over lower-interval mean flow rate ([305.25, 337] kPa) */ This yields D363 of 1.04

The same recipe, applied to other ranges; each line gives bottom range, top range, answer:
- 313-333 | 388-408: 1.21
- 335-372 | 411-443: 1.05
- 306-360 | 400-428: 1.11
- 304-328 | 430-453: 0.88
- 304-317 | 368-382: 0.92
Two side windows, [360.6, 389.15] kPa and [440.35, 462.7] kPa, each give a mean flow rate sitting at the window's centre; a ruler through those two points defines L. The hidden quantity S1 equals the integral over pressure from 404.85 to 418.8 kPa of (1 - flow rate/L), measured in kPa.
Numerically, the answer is -3.6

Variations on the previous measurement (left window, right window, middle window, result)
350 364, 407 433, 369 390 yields 0.4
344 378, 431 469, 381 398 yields -3.6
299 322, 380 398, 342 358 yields 0.9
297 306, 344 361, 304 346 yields 0.3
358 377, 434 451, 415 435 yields -3.8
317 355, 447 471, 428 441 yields -3.0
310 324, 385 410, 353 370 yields 2.0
